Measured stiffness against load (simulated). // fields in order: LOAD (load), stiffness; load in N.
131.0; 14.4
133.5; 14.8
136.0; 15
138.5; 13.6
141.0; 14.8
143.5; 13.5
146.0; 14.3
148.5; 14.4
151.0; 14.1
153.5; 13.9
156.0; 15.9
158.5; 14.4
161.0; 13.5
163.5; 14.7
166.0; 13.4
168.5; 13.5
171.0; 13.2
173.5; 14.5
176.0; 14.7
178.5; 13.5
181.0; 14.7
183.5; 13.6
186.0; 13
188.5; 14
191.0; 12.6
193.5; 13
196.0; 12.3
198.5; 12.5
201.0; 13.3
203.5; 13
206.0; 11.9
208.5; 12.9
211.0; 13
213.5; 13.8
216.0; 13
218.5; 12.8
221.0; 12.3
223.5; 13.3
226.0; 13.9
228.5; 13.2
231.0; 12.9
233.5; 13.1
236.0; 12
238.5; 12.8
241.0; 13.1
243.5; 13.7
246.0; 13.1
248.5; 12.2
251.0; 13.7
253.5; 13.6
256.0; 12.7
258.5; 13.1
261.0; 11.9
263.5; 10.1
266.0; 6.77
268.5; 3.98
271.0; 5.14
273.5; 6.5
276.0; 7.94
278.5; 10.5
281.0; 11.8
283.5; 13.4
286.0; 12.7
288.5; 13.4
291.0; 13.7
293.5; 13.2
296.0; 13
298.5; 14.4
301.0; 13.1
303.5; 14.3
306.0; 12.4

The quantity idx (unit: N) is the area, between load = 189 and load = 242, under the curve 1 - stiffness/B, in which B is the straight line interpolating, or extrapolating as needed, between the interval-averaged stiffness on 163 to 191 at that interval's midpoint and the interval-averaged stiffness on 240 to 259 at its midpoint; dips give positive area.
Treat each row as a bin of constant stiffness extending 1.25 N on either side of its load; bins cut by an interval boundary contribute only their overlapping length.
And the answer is 2.2 N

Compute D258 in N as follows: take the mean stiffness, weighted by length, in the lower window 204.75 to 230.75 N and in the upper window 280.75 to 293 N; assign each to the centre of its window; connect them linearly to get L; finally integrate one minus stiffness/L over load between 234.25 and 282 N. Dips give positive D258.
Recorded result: 8.31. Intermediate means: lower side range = 13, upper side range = 13.1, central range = 10.8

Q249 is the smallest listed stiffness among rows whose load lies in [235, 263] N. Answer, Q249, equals 11.9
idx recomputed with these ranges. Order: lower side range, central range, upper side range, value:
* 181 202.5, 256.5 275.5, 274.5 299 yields 6.2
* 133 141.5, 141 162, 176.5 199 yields -0.2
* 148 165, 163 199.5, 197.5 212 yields 0.1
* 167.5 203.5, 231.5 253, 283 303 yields 0.7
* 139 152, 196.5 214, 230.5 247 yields 0.7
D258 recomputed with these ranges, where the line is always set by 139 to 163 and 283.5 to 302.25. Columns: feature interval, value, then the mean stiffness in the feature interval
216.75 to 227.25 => 0.6 N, 13.1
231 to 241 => 0.7 N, 12.7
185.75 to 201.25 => 1.2 N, 12.9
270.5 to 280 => 4.0 N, 7.82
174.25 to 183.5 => -0.1 N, 14.2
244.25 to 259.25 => 0.6 N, 13.1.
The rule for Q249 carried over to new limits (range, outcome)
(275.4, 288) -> 7.94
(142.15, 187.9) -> 13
